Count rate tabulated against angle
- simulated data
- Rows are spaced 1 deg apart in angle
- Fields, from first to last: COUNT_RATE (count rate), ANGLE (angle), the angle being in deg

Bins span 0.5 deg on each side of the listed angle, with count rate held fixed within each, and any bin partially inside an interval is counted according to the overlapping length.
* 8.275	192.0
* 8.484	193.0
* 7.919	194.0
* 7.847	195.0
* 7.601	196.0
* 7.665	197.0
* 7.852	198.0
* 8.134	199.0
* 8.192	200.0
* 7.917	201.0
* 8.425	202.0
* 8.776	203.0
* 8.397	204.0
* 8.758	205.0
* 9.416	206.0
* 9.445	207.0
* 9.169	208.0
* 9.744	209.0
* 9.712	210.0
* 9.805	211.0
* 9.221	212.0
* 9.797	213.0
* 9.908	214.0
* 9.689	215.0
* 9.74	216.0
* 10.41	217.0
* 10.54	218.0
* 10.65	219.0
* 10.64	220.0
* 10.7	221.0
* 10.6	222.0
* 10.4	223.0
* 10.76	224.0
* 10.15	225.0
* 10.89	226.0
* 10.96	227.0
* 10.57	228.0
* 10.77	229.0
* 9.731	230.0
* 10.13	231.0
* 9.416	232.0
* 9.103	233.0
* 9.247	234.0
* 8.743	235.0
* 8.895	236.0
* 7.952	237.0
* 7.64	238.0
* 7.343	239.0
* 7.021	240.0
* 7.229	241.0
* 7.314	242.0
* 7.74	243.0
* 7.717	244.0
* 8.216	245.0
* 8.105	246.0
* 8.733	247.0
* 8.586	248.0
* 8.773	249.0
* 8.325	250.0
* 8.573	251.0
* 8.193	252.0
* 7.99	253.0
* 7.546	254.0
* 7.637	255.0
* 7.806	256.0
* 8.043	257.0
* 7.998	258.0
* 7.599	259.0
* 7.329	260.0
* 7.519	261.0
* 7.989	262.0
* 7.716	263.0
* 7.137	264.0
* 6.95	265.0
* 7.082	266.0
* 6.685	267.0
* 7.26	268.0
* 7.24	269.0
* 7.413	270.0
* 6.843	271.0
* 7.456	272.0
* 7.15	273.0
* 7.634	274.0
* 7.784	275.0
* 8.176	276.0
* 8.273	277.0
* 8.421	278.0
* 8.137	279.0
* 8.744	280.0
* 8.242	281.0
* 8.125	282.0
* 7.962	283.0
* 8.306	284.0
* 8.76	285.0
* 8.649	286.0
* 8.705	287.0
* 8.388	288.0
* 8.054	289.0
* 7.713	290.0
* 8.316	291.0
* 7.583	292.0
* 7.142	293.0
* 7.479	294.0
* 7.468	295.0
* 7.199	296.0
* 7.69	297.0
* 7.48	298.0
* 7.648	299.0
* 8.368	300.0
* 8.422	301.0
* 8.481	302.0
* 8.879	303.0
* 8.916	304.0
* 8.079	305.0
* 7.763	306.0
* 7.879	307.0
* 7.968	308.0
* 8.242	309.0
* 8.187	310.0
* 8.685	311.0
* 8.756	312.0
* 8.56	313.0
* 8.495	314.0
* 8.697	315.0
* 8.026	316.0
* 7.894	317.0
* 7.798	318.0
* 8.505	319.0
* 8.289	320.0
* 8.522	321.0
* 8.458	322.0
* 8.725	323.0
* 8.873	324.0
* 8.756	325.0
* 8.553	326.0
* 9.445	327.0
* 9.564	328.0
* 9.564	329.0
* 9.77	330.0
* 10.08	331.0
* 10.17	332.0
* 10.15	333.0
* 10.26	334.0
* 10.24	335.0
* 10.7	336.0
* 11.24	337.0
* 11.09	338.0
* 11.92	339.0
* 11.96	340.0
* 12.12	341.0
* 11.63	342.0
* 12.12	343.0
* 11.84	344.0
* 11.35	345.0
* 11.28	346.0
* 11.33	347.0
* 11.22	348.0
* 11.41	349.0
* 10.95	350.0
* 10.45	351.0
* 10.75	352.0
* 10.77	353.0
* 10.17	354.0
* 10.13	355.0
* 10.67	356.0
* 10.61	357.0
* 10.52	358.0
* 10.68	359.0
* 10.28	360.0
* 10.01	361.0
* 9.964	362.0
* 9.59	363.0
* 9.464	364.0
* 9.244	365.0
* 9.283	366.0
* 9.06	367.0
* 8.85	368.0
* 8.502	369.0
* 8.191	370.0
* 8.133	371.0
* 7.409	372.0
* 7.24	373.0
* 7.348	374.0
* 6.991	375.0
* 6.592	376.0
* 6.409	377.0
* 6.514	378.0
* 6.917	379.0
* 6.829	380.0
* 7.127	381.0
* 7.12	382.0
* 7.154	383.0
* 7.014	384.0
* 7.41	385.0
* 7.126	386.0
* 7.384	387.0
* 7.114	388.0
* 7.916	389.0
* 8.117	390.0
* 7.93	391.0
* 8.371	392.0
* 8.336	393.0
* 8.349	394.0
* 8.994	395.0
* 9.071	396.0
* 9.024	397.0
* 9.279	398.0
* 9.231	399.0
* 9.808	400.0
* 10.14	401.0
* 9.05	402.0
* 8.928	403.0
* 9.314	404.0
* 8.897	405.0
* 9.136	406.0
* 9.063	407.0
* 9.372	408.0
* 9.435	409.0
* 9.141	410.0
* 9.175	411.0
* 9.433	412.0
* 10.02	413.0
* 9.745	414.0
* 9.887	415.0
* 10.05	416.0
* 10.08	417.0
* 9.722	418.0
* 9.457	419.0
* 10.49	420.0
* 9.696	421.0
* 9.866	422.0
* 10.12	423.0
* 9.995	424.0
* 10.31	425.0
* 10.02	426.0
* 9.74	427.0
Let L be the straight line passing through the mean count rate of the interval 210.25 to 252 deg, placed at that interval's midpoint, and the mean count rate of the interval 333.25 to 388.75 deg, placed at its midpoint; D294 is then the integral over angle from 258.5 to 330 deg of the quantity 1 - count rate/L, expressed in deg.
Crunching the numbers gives 9.7 deg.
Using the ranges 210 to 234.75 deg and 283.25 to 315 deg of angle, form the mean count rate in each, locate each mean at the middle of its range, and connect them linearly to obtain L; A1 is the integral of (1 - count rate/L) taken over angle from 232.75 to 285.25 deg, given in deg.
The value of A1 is 7.38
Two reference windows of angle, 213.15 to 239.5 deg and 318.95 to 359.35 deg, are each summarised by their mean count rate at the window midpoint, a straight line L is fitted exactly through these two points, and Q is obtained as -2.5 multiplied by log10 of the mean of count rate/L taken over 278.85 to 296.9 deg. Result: 0.25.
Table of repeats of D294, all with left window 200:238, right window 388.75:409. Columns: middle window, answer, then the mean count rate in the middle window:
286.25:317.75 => 4.1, 8.1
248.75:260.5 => 1.9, 7.97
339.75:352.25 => -3.1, 11.4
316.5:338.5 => -0.4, 9.39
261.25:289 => 4.7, 7.82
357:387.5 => 2.9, 8.19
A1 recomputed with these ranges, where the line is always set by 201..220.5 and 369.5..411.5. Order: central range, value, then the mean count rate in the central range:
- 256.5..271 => 2.7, 7.41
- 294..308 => 1.3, 8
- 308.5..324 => 0.6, 8.4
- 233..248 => 2.0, 8.05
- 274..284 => 0.9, 8.18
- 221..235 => -1.1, 10.2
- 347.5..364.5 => -4.1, 10.4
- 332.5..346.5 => -4.5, 11.3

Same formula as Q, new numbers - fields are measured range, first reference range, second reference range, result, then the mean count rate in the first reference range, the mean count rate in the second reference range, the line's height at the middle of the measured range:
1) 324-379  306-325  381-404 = -0.179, 8.36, 8.31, 8.34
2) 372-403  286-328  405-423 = 0.180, 8.24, 9.63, 9.28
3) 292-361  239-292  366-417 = -0.168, 7.86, 8.38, 8.11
